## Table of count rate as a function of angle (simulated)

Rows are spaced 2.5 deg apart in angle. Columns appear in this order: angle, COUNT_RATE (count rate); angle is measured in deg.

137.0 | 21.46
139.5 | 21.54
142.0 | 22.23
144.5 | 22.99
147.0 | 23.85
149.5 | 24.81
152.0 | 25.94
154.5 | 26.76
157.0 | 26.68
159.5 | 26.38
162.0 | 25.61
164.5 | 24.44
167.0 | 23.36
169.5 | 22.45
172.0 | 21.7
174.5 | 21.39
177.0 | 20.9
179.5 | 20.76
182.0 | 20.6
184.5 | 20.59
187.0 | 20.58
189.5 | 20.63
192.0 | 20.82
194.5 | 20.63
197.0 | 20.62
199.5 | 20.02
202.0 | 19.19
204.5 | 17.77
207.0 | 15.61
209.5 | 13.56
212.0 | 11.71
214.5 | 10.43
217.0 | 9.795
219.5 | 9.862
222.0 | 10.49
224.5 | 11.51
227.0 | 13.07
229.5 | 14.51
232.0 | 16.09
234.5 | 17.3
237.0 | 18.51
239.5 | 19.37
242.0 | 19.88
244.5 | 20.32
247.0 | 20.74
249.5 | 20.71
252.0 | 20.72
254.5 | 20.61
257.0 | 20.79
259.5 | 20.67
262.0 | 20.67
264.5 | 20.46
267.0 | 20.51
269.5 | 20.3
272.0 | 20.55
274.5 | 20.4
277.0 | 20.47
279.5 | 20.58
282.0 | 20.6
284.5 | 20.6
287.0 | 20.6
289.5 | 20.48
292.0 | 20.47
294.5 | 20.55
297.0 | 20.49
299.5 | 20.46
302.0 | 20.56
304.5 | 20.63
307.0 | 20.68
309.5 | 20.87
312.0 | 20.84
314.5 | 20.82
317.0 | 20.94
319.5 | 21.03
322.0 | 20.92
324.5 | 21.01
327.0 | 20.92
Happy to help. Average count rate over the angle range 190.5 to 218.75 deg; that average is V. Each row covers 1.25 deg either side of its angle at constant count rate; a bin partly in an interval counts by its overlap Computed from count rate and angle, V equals 16.3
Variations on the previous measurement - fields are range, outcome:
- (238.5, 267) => 20.5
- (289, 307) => 20.5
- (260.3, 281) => 20.5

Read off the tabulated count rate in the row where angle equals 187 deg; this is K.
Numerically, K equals 20.58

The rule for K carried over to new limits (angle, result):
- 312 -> 20.84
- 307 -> 20.68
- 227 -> 13.07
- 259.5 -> 20.67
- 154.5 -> 26.76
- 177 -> 20.9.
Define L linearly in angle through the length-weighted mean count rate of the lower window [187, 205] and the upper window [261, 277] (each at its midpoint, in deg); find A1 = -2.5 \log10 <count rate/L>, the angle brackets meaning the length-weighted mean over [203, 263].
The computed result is 0.23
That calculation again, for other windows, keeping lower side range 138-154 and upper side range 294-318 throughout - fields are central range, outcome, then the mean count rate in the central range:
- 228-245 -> 0.23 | 17.8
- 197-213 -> 0.33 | 16.7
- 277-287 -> 0.03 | 20.6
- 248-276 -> 0.05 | 20.6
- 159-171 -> -0.04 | 24.3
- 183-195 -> 0.11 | 20.7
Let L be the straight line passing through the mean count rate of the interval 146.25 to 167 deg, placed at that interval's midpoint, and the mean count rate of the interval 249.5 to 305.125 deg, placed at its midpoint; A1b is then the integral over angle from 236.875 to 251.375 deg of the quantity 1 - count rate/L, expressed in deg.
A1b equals 1.2 deg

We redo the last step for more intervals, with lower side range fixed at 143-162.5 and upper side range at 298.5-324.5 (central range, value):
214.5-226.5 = 6.57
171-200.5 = 4.38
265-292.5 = 1.54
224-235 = 4.10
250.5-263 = 0.93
